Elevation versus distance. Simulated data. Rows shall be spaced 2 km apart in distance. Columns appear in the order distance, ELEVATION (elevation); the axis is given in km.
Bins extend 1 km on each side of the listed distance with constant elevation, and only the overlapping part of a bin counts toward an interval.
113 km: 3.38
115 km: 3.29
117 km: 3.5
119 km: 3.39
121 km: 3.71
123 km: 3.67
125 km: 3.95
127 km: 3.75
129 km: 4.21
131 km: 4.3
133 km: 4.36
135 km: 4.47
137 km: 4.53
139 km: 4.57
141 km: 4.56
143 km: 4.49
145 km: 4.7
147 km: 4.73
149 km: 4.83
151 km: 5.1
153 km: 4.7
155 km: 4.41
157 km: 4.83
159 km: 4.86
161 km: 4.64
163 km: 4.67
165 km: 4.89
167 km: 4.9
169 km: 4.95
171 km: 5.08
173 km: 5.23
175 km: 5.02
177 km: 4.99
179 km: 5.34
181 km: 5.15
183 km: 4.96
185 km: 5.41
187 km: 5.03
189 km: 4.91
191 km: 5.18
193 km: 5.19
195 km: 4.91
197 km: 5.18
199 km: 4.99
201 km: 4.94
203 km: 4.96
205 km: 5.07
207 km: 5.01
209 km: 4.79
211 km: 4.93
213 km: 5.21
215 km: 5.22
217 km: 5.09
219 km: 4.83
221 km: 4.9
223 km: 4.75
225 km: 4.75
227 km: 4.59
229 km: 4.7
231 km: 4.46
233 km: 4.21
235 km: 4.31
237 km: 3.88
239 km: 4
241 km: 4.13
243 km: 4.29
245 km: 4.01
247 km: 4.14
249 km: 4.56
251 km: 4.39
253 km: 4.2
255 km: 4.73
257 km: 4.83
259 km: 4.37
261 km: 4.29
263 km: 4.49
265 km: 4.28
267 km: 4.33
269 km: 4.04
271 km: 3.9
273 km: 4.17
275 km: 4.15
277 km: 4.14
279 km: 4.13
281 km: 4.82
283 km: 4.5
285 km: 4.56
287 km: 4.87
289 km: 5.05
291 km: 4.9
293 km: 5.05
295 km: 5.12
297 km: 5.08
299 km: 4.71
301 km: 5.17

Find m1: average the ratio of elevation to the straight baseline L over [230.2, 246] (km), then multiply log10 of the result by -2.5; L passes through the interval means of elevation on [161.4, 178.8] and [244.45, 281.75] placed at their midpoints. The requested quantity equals 0.084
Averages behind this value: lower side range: 4.97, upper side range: 4.31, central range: 4.16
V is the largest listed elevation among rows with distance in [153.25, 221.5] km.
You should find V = 5.41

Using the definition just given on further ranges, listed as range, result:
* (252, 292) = 5.05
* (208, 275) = 5.22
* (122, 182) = 5.34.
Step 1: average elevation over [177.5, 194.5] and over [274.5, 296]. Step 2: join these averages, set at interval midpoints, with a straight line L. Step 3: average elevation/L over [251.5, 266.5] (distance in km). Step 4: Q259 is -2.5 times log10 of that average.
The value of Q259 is 0.08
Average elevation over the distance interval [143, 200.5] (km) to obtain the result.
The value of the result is 4.95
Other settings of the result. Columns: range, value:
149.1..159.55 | 4.78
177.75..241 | 4.85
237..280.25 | 4.26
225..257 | 4.34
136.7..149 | 4.62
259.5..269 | 4.32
